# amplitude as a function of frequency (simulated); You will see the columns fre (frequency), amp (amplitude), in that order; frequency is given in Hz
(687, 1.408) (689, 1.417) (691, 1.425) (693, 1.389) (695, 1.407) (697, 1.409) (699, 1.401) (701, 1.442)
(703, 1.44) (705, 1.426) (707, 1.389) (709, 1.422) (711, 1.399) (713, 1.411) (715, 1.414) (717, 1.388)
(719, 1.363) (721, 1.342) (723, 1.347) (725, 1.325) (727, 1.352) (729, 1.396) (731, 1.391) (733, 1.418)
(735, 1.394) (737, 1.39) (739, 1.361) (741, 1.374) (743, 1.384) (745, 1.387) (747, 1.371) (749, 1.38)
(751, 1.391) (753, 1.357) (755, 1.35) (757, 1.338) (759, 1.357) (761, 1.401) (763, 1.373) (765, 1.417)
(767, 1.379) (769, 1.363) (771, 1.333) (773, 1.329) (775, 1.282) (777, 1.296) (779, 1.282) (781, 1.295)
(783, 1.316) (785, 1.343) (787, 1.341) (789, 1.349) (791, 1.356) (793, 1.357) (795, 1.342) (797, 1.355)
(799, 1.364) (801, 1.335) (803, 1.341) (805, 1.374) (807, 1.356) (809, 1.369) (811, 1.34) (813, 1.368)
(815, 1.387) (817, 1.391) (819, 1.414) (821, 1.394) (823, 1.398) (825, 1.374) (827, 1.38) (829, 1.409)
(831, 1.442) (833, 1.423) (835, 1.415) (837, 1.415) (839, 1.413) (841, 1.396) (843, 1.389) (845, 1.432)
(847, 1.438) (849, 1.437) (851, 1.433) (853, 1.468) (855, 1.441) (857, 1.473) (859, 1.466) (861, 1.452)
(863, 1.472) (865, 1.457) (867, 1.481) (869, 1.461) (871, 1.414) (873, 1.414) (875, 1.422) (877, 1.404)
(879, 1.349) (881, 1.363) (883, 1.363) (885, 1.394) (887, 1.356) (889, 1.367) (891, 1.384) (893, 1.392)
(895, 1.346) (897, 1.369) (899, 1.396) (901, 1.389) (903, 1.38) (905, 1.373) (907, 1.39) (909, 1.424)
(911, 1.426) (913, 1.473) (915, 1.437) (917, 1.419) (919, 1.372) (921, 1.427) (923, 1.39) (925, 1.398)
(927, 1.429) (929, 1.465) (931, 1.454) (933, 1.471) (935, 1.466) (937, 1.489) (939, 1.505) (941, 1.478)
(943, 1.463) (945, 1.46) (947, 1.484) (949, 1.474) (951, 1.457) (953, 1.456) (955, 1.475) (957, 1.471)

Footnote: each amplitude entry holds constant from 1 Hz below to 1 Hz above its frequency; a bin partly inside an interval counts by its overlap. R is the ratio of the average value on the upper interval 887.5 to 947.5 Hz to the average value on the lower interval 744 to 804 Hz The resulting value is 1.1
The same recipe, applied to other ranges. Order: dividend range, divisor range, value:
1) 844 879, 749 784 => 1.07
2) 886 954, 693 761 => 1.03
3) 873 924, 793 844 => 1.01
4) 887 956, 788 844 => 1.03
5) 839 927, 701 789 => 1.03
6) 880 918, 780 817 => 1.03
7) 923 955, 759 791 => 1.09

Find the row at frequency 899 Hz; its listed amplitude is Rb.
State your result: 1.396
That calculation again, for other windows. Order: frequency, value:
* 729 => 1.396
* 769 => 1.363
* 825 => 1.374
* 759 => 1.357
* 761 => 1.401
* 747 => 1.371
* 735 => 1.394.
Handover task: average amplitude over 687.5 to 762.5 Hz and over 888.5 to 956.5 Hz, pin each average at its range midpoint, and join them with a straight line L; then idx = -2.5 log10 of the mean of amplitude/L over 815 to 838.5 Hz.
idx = 0.00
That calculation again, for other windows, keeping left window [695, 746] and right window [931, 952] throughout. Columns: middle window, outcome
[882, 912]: 0.06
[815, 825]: 0.03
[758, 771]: 0.02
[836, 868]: 0.00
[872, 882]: 0.05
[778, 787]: 0.08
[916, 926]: 0.05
